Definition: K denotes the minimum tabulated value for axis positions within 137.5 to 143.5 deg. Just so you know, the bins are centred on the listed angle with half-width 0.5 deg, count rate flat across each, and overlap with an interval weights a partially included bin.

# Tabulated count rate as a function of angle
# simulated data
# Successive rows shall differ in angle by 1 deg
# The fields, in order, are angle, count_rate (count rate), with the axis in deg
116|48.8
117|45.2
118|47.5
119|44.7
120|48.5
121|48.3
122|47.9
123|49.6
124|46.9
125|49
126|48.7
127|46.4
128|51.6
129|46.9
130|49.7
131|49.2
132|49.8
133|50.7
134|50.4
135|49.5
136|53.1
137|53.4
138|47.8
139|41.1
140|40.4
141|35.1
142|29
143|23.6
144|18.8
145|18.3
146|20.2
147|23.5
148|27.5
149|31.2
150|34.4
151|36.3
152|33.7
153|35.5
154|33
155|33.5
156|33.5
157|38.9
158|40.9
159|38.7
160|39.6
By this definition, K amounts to 23.6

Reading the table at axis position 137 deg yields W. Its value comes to 53.4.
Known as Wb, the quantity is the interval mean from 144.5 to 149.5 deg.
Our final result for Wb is 24.1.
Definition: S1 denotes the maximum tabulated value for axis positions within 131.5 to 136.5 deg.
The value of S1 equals 53.1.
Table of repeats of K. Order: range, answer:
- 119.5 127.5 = 46.4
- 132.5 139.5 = 41.1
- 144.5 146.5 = 18.3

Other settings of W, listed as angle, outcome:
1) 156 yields 33.5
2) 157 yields 38.9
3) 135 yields 49.5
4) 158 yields 40.9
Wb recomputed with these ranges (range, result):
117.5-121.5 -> 47.2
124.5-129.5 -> 48.5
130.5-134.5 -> 50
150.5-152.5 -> 35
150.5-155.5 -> 34.4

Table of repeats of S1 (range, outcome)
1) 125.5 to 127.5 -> 48.7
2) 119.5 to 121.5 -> 48.5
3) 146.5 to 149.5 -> 31.2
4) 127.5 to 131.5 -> 51.6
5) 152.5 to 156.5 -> 35.5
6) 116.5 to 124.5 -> 49.6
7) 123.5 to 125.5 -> 49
